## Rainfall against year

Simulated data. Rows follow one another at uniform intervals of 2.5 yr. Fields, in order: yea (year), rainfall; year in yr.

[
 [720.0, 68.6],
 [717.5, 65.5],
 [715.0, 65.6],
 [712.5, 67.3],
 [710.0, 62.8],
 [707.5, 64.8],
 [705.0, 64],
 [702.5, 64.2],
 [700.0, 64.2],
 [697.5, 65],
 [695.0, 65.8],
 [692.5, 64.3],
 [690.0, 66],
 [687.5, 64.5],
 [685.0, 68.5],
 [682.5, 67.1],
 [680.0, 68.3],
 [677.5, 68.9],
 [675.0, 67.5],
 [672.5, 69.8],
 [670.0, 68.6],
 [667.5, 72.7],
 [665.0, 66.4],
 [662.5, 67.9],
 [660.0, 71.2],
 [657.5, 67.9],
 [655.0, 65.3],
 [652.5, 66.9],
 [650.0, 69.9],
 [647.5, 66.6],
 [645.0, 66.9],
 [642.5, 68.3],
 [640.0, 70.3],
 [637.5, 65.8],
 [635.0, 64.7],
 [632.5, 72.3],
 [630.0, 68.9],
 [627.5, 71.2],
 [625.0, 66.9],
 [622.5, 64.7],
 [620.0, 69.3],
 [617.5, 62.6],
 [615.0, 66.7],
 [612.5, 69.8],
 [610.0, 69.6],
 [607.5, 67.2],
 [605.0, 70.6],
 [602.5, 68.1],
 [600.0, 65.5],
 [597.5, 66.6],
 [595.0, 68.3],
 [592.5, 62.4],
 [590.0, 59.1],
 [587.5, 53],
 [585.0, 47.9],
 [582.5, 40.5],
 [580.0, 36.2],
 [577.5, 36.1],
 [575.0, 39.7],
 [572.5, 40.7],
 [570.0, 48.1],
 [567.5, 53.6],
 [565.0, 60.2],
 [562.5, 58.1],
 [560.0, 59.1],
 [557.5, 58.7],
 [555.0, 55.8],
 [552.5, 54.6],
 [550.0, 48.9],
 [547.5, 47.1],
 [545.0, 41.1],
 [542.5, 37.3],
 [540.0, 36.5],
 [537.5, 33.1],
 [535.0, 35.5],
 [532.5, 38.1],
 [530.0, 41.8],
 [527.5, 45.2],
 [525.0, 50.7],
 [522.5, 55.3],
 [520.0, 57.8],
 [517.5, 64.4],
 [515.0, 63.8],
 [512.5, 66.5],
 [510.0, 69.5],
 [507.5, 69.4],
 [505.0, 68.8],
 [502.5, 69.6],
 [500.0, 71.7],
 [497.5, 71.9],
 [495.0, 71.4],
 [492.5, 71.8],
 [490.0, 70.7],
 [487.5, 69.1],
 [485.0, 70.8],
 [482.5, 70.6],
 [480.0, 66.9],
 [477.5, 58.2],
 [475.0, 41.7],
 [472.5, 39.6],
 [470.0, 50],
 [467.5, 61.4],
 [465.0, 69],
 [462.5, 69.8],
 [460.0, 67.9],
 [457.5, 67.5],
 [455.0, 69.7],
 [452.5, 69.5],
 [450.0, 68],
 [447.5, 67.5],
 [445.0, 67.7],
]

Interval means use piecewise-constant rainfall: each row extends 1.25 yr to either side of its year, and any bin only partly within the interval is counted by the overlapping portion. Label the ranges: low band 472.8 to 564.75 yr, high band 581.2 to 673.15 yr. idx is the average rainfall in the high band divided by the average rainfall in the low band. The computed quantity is 1.2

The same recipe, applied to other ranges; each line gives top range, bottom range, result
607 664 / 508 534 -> 1.22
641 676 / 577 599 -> 1.29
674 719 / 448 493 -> 1.03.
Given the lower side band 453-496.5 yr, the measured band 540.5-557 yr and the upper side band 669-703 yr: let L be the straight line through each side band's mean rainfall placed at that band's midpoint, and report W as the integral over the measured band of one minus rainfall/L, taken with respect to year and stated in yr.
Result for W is 4.44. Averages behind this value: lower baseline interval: 64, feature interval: 47.5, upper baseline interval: 66.7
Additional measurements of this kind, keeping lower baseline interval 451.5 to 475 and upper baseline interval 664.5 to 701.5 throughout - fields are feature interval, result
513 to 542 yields 7.1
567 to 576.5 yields 2.9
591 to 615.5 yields -0.9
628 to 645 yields -0.6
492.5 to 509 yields -2.1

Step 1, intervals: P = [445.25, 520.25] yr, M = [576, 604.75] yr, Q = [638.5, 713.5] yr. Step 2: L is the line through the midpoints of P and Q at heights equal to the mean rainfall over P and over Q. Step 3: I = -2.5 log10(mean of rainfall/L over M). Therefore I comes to 0.20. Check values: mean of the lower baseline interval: 65.6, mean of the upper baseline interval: 67.1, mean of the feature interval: 55.3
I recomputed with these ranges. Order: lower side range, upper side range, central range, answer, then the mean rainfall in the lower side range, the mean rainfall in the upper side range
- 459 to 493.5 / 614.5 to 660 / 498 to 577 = 0.213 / 62.6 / 67.6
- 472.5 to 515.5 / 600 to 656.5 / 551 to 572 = 0.209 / 66.5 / 67.8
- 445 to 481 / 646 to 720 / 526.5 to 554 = 0.457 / 62.1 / 66.8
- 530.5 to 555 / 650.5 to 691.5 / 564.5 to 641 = -0.108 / 42.1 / 68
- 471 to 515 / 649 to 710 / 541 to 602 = 0.267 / 65.6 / 67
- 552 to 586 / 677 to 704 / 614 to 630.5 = -0.187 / 49.1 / 66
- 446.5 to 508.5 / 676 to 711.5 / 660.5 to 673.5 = -0.057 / 65.7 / 65.6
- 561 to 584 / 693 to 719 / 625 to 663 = -0.212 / 46.1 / 64.9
